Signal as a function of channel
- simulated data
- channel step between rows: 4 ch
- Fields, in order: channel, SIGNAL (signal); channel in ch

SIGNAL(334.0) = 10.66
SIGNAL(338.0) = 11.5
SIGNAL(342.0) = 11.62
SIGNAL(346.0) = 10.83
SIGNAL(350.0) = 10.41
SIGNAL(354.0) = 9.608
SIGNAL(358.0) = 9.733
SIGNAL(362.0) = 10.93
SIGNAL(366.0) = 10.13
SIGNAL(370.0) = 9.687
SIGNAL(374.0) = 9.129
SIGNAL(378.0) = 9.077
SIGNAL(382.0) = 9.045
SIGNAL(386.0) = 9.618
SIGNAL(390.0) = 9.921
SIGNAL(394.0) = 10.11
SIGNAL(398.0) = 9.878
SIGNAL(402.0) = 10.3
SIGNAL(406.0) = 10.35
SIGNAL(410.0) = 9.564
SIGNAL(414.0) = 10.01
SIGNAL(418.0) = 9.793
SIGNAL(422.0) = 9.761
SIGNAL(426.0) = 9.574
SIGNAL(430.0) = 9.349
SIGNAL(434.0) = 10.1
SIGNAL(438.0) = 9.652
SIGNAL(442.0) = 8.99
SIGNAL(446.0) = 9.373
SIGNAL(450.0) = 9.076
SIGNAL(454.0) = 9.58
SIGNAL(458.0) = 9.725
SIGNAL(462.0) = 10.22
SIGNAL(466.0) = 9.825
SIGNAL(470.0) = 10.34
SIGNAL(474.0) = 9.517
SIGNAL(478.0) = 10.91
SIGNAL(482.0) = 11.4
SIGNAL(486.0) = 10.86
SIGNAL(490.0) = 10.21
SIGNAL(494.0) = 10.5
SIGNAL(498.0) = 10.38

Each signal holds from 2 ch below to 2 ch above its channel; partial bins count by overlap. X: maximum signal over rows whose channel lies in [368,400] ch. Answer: 10.11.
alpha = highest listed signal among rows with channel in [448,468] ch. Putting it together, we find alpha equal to 10.22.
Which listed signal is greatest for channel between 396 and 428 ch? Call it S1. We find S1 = 10.35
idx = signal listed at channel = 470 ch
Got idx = 10.34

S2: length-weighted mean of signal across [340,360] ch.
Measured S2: 10.4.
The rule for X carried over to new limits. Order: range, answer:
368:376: 9.687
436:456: 9.652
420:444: 10.1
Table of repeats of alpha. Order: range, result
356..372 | 10.93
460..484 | 11.4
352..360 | 9.733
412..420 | 10.01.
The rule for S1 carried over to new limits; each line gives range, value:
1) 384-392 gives 9.921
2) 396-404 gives 10.3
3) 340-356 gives 11.62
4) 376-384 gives 9.077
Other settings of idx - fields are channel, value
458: 9.725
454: 9.58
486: 10.86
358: 9.733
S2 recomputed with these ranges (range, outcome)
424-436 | 9.67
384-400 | 9.88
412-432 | 9.7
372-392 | 9.36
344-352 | 10.6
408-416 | 9.79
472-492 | 10.6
